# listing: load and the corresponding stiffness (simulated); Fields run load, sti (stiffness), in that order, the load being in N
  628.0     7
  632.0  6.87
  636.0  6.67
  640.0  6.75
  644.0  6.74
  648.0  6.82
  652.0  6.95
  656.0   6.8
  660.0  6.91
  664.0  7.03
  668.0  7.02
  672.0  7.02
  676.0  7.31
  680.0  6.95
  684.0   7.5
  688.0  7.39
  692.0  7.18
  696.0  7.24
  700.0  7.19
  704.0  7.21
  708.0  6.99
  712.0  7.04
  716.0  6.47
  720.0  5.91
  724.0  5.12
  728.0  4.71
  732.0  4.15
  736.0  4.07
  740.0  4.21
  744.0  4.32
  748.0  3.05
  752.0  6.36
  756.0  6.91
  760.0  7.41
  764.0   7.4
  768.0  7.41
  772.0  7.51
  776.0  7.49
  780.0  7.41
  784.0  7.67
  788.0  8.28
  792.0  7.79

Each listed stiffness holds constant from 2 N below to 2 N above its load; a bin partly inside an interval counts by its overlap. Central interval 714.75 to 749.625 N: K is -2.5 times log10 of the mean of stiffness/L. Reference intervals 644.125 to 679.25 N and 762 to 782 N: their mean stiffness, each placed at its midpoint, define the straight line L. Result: 0.49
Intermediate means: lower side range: 6.97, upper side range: 7.44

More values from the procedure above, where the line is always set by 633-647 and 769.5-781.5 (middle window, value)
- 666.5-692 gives -0.038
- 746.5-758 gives 0.306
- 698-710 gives -0.007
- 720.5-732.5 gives 0.423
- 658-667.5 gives -0.018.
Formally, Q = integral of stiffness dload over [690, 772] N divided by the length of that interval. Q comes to 6.05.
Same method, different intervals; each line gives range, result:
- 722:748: 4.32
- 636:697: 7.03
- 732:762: 5.12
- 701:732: 6.11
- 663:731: 6.74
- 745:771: 6.38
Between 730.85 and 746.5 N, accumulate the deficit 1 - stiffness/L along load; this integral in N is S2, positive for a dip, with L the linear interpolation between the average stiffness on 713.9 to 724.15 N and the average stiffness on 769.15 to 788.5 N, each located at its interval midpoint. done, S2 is 5.7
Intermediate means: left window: 5.97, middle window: 4.15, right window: 7.61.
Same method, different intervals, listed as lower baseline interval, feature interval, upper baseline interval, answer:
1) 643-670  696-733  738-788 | 2.7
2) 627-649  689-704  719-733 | -4.4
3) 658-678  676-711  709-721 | -2.2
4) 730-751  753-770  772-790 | -3.7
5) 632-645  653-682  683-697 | 0.3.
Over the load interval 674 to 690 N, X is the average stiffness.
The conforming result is 7.29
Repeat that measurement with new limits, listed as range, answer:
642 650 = 6.78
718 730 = 5.25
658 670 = 6.99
